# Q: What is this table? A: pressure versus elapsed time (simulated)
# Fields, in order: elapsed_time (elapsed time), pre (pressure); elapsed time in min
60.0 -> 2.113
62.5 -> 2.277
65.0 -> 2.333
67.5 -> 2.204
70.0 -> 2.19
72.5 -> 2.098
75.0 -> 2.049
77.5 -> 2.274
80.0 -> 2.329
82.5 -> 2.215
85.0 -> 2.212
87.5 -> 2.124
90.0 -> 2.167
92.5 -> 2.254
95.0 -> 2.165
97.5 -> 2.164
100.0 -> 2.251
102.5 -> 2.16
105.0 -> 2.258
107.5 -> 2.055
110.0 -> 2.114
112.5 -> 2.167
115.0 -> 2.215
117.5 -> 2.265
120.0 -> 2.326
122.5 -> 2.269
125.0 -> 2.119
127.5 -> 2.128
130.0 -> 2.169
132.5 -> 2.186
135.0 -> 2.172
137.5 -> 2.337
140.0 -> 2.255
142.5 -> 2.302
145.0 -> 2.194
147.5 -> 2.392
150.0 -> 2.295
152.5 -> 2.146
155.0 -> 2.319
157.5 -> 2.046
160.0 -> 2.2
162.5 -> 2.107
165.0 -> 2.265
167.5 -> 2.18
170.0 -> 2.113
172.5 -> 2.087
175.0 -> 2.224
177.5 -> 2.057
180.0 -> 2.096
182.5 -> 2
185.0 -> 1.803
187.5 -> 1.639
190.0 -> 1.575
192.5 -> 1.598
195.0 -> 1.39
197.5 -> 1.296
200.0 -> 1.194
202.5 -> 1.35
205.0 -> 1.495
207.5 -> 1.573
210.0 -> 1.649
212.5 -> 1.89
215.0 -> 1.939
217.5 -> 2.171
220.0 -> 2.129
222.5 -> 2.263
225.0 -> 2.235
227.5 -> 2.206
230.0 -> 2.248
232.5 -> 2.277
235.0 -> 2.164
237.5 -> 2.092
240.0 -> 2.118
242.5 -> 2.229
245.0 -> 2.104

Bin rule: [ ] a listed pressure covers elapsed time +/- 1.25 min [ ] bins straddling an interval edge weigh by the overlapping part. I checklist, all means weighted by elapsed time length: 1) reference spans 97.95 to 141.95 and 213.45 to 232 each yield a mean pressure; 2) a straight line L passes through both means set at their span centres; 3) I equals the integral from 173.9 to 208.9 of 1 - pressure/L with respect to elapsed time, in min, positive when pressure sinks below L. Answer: 8.3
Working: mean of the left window 2.2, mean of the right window 2.17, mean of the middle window 1.66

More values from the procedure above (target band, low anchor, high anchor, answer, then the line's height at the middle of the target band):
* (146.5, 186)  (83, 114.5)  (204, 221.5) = -3.28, 1.98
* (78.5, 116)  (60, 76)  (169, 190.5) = -1.06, 2.13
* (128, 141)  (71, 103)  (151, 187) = -0.45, 2.14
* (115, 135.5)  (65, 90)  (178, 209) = -2.71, 1.95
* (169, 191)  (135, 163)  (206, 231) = 1.90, 2.14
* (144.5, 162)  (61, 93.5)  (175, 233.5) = -2.10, 1.99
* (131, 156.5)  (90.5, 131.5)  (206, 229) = -1.47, 2.13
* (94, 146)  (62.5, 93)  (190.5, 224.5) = -4.23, 2.04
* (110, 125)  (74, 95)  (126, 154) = -0.03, 2.22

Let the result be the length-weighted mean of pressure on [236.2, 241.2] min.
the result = 2.11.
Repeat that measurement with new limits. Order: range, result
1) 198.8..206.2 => 1.35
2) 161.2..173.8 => 2.15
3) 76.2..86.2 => 2.26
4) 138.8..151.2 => 2.29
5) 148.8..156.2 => 2.25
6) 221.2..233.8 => 2.25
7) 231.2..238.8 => 2.18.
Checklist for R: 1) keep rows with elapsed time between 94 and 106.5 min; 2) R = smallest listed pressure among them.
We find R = 2.16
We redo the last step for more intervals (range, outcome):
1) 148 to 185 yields 1.803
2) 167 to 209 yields 1.194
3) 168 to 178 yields 2.057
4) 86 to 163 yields 2.046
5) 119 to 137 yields 2.119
